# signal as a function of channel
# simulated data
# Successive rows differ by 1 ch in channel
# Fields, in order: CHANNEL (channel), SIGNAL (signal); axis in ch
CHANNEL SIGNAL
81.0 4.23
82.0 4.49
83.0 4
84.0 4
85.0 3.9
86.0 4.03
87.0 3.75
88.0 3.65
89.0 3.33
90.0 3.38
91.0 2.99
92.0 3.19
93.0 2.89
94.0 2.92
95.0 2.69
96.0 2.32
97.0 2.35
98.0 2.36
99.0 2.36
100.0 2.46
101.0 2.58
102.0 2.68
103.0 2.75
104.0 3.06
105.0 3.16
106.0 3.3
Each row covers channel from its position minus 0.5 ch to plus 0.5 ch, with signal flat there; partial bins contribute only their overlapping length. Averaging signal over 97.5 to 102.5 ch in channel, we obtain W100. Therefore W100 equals 2.49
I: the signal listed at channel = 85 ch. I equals 3.9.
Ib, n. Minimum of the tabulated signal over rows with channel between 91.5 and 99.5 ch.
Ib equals 2.32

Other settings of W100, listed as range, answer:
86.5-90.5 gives 3.53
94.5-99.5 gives 2.42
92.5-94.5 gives 2.91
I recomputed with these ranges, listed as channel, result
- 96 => 2.32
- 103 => 2.75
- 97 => 2.35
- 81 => 4.23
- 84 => 4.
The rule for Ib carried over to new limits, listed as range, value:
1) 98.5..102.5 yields 2.36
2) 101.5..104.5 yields 2.68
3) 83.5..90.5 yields 3.33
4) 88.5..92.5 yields 2.99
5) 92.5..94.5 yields 2.89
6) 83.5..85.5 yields 3.9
